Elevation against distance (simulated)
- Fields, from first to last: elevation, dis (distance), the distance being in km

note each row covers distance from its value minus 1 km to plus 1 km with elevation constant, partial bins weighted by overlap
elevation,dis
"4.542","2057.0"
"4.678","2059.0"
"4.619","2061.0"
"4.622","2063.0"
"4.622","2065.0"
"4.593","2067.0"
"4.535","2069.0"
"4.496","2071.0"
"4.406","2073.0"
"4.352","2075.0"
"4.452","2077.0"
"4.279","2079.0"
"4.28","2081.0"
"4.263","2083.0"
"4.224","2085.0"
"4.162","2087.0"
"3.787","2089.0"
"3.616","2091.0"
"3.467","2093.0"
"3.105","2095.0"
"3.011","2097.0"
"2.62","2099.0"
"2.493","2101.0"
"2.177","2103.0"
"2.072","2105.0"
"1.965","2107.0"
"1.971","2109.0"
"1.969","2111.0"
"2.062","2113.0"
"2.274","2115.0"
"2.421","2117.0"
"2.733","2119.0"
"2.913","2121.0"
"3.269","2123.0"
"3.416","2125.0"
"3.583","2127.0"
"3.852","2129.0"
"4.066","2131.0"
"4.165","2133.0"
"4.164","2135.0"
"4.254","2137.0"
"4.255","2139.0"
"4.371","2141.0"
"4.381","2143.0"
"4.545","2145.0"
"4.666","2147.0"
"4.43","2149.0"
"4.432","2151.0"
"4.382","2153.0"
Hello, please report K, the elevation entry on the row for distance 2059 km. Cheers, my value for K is 4.678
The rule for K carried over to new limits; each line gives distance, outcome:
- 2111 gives 1.969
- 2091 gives 3.616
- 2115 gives 2.274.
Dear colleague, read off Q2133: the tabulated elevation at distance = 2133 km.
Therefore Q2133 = 4.165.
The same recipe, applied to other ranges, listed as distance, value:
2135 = 4.164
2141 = 4.371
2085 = 4.224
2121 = 2.913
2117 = 2.421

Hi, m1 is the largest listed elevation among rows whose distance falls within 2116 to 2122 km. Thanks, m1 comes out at 2.913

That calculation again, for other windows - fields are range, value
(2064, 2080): 4.622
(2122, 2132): 4.066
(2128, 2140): 4.255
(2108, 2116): 2.274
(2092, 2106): 3.467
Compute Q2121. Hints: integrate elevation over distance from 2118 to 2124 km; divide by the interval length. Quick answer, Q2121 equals 2.97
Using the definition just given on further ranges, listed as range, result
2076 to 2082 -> 4.34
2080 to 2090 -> 4.14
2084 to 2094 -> 3.85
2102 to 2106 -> 2.12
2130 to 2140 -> 4.18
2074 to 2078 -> 4.4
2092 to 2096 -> 3.29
